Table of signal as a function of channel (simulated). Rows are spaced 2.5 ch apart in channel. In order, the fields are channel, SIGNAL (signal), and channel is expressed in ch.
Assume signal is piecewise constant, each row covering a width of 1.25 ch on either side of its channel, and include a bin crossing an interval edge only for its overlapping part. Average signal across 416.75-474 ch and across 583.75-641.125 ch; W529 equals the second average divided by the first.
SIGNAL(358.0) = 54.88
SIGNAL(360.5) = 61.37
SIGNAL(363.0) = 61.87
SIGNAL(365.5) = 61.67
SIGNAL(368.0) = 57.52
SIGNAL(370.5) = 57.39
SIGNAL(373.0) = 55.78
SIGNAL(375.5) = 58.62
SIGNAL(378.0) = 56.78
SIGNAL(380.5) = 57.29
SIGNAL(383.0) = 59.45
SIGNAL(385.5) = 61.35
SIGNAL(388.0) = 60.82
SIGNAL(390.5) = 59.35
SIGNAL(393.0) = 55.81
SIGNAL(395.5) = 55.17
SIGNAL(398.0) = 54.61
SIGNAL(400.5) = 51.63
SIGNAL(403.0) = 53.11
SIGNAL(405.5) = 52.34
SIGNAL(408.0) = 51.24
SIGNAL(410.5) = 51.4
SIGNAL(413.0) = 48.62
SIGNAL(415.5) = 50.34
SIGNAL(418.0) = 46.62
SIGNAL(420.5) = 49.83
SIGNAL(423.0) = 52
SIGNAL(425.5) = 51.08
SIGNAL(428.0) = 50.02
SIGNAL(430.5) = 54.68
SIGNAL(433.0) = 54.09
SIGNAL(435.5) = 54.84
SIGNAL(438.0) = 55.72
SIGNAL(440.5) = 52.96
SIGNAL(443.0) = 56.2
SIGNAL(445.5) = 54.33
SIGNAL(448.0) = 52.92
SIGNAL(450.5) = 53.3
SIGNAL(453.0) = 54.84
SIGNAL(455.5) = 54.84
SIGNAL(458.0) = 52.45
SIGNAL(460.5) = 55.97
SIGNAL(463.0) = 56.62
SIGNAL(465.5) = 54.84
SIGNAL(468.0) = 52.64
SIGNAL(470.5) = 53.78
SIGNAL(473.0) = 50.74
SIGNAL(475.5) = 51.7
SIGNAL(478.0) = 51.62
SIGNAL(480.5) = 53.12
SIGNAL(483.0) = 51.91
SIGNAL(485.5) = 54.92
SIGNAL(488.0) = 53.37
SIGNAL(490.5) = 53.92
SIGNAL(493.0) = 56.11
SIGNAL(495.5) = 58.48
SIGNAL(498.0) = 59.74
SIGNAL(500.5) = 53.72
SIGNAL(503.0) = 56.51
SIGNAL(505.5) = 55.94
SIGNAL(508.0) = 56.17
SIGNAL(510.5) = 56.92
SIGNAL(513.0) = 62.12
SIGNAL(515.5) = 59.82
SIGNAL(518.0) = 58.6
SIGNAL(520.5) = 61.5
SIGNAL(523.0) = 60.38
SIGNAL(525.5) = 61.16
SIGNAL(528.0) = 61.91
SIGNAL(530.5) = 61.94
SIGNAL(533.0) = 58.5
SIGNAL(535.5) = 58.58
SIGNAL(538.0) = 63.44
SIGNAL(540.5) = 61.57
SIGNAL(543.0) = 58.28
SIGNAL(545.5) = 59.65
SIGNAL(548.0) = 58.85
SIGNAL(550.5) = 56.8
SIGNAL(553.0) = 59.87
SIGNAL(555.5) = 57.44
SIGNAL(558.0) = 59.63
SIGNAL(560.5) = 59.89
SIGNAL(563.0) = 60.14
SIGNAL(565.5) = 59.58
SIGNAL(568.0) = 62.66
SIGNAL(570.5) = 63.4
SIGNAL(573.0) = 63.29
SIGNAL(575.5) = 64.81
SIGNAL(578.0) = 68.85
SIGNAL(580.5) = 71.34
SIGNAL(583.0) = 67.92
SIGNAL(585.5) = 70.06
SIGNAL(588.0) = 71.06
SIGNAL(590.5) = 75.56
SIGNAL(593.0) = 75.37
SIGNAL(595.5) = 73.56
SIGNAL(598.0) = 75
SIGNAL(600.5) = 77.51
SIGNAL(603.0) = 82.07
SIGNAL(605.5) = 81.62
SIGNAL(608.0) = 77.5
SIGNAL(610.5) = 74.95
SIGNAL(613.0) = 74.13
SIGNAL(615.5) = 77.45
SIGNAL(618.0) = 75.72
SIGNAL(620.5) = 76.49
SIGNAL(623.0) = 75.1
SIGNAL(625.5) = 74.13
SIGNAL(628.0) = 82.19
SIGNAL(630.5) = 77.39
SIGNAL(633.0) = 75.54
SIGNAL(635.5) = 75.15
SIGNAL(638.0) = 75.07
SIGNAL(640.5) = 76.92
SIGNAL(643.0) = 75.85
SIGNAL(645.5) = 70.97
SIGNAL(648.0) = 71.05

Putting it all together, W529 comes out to 1.43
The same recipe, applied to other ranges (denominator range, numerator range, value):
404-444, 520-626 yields 1.29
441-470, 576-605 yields 1.35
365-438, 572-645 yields 1.37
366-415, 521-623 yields 1.20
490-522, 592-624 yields 1.33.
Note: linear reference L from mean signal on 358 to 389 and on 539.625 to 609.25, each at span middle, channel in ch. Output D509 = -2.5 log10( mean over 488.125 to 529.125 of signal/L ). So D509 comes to 0.11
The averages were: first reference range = 59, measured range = 58.2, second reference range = 66.9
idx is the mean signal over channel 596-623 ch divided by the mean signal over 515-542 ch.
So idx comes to 1.27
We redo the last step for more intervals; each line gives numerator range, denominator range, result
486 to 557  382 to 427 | 1.09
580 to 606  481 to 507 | 1.35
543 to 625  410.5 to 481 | 1.30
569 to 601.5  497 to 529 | 1.20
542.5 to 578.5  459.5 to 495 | 1.13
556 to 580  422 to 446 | 1.17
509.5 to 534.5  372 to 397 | 1.04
